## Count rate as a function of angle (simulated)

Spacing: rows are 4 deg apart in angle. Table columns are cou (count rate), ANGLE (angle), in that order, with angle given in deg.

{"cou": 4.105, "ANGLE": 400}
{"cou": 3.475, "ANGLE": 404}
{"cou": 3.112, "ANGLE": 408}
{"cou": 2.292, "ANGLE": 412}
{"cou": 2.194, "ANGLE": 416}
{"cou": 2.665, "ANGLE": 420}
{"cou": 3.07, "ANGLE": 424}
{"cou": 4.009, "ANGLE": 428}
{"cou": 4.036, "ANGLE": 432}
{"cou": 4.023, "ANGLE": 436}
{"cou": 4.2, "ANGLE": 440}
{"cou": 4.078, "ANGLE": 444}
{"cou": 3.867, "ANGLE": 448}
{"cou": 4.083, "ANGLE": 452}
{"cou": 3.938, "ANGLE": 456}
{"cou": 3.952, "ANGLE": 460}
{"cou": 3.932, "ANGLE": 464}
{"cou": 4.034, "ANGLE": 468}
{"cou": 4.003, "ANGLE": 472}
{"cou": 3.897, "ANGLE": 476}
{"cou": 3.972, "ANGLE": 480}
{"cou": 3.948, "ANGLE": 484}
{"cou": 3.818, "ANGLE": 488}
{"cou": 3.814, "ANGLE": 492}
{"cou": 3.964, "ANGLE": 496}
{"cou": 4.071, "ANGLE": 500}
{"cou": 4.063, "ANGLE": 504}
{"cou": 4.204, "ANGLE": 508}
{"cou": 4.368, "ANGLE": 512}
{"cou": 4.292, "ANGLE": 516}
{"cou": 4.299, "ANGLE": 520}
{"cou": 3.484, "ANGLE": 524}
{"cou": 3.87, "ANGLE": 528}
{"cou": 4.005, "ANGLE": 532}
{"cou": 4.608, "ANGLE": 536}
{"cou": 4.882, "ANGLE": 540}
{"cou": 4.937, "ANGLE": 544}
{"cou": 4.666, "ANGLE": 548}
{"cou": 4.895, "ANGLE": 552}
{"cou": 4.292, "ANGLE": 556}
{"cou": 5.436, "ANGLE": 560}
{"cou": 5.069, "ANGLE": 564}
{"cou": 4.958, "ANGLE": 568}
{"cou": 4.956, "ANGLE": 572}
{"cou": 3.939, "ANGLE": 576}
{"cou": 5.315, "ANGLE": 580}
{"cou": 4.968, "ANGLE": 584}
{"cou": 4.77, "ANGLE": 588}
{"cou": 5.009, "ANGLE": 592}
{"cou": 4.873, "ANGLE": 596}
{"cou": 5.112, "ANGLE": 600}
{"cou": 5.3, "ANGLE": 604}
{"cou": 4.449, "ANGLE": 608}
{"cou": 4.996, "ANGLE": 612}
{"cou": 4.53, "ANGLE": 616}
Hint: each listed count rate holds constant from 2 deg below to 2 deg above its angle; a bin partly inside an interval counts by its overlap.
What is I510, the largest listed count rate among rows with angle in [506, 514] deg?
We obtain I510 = 4.368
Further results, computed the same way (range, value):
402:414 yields 3.475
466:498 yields 4.034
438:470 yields 4.2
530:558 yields 4.937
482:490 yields 3.948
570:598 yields 5.315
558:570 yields 5.436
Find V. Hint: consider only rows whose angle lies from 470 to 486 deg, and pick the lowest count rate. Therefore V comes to 3.897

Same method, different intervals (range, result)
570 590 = 3.939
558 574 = 4.956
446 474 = 3.867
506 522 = 4.204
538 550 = 4.666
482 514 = 3.814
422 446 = 3.07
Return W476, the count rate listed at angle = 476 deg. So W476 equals 3.897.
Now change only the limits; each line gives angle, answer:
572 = 4.956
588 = 4.77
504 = 4.063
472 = 4.003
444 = 4.078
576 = 3.939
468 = 4.034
